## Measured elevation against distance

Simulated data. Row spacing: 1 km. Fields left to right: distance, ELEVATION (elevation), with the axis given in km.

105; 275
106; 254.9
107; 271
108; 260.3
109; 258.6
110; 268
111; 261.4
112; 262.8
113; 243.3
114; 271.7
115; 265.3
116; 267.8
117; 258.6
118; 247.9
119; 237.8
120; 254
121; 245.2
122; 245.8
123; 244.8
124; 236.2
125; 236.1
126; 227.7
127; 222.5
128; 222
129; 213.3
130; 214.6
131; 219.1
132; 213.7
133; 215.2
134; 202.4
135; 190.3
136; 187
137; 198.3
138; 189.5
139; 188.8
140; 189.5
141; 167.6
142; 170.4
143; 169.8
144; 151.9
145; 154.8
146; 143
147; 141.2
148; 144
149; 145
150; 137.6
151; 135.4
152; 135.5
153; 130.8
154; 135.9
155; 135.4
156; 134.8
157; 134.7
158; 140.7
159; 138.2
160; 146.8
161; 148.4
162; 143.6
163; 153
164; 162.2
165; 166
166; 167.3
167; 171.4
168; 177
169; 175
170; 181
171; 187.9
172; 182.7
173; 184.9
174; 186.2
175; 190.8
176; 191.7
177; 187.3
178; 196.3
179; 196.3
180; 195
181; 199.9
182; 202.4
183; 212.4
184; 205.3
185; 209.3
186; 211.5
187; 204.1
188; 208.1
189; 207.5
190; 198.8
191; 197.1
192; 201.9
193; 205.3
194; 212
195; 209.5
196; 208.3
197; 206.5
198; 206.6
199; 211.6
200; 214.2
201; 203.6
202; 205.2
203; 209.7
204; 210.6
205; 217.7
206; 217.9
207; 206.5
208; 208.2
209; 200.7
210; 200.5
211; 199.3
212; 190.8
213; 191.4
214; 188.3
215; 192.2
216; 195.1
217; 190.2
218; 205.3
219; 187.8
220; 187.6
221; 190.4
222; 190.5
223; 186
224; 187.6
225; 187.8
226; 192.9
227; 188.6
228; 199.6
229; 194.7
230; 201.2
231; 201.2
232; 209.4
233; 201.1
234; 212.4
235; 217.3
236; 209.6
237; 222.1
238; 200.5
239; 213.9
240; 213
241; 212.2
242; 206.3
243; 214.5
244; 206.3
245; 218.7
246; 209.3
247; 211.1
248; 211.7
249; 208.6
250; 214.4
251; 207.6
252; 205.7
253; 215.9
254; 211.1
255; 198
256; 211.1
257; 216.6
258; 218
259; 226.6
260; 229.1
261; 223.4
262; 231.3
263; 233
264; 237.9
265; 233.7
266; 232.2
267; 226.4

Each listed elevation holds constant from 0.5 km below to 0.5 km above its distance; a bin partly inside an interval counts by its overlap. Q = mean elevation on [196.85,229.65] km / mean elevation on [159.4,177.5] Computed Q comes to 1.2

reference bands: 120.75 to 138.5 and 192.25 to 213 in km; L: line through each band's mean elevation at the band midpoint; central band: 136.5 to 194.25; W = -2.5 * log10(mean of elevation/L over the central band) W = 0.22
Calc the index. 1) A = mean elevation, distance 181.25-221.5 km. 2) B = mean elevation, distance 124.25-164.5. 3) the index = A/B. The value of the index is 1.19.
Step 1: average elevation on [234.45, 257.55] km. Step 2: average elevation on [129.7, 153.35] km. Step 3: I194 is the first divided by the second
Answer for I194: 1.23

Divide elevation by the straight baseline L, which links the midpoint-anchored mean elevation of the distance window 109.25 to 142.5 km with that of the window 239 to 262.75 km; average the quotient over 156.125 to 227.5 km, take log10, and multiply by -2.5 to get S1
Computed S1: 0.15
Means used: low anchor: 227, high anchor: 214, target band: 191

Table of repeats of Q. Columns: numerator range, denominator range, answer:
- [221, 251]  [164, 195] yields 1.06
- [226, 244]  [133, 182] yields 1.24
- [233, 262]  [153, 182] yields 1.27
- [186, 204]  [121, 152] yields 1.08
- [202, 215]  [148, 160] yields 1.48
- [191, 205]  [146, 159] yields 1.51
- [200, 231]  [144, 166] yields 1.38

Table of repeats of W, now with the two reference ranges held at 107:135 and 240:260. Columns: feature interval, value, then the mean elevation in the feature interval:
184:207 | 0.08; 208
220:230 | 0.14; 191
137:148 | 0.38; 167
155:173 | 0.40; 159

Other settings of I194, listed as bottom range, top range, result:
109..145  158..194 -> 0.83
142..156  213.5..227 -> 1.33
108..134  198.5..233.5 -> 0.82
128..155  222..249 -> 1.19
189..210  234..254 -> 1.02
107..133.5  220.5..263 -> 0.86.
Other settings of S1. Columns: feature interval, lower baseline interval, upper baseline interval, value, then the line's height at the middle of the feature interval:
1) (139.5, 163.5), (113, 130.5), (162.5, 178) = 0.350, 203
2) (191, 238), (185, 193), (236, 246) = 0.034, 208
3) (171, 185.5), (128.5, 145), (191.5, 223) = 0.012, 198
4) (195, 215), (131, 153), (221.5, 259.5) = -0.062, 194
